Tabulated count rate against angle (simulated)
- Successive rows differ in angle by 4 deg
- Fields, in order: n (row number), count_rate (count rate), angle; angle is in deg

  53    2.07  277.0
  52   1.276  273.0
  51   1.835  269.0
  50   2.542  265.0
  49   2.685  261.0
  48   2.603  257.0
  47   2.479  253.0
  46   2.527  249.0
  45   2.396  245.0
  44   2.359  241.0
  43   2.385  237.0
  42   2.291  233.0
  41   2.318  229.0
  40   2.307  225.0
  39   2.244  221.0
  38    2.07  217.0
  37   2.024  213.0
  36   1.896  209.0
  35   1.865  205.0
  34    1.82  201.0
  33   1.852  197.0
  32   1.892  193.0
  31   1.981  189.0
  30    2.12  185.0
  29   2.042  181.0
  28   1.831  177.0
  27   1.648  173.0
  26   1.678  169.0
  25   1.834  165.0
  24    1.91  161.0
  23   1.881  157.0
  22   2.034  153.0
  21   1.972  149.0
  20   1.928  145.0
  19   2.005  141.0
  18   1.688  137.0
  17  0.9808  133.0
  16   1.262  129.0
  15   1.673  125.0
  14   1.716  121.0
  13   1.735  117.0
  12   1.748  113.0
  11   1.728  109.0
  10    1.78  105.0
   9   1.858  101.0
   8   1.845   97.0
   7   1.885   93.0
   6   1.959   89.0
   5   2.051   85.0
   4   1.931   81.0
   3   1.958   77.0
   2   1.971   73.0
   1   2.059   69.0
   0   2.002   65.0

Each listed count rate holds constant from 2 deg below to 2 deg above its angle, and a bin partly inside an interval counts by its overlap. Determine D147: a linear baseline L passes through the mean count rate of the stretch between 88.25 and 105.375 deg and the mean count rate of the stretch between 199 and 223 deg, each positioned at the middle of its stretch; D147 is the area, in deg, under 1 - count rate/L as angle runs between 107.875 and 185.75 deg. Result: 6.3 deg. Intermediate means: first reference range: 1.87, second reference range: 1.99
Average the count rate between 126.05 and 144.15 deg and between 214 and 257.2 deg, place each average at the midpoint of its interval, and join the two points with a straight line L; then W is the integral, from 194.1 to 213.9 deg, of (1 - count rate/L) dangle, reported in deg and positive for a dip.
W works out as 1.9 deg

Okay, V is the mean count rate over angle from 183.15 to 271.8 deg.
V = 2.2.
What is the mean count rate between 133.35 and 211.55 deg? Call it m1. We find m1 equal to 1.87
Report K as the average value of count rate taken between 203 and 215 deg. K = 1.93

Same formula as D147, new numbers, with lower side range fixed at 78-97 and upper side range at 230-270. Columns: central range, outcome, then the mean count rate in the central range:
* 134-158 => 2.7 deg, 1.88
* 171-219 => 7.2 deg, 1.92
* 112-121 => 1.3 deg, 1.74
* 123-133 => 3.4 deg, 1.37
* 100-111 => 1.2 deg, 1.78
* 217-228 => 0.5 deg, 2.24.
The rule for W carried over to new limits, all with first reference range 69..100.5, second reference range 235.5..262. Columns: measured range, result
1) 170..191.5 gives 3.3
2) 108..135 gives 6.8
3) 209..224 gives 1.8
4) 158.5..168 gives 1.5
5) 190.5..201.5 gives 2.1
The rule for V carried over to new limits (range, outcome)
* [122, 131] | 1.5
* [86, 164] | 1.77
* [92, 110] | 1.82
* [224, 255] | 2.39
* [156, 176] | 1.79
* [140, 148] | 1.96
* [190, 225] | 1.98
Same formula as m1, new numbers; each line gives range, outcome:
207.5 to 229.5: 2.14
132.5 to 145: 1.69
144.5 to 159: 1.96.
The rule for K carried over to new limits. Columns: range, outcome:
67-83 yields 1.98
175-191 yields 1.99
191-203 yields 1.85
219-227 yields 2.28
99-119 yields 1.77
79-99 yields 1.93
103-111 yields 1.75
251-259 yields 2.54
